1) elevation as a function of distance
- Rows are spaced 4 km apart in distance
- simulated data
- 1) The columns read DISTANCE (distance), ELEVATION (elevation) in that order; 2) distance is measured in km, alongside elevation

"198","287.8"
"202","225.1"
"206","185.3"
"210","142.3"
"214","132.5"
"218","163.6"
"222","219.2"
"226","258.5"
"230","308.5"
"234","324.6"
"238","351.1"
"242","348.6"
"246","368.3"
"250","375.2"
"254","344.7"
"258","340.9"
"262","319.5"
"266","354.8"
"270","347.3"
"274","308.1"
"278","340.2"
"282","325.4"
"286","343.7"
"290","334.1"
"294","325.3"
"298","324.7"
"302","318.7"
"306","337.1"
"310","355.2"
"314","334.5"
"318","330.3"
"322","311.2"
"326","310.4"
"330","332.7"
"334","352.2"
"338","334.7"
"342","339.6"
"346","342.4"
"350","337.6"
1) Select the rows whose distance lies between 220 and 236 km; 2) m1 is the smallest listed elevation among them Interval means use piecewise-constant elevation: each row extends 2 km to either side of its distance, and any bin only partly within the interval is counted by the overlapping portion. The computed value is 219.2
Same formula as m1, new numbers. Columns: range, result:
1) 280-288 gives 325.4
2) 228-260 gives 308.5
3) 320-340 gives 310.4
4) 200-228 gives 132.5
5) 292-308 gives 318.7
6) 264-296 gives 308.1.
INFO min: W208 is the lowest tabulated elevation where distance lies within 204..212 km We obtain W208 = 142.3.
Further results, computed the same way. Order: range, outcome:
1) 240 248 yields 348.6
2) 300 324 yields 311.2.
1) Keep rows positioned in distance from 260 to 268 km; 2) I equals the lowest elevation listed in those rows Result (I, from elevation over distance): 319.5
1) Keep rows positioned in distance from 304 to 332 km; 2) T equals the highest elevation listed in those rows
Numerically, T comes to 355.2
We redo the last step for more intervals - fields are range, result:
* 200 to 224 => 225.1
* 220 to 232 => 308.5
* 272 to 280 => 340.2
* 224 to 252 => 375.2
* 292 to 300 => 325.3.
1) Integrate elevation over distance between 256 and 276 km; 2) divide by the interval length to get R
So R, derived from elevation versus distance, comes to 334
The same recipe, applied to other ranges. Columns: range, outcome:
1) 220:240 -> 292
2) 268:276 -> 328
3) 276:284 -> 333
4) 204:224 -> 169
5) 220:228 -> 239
